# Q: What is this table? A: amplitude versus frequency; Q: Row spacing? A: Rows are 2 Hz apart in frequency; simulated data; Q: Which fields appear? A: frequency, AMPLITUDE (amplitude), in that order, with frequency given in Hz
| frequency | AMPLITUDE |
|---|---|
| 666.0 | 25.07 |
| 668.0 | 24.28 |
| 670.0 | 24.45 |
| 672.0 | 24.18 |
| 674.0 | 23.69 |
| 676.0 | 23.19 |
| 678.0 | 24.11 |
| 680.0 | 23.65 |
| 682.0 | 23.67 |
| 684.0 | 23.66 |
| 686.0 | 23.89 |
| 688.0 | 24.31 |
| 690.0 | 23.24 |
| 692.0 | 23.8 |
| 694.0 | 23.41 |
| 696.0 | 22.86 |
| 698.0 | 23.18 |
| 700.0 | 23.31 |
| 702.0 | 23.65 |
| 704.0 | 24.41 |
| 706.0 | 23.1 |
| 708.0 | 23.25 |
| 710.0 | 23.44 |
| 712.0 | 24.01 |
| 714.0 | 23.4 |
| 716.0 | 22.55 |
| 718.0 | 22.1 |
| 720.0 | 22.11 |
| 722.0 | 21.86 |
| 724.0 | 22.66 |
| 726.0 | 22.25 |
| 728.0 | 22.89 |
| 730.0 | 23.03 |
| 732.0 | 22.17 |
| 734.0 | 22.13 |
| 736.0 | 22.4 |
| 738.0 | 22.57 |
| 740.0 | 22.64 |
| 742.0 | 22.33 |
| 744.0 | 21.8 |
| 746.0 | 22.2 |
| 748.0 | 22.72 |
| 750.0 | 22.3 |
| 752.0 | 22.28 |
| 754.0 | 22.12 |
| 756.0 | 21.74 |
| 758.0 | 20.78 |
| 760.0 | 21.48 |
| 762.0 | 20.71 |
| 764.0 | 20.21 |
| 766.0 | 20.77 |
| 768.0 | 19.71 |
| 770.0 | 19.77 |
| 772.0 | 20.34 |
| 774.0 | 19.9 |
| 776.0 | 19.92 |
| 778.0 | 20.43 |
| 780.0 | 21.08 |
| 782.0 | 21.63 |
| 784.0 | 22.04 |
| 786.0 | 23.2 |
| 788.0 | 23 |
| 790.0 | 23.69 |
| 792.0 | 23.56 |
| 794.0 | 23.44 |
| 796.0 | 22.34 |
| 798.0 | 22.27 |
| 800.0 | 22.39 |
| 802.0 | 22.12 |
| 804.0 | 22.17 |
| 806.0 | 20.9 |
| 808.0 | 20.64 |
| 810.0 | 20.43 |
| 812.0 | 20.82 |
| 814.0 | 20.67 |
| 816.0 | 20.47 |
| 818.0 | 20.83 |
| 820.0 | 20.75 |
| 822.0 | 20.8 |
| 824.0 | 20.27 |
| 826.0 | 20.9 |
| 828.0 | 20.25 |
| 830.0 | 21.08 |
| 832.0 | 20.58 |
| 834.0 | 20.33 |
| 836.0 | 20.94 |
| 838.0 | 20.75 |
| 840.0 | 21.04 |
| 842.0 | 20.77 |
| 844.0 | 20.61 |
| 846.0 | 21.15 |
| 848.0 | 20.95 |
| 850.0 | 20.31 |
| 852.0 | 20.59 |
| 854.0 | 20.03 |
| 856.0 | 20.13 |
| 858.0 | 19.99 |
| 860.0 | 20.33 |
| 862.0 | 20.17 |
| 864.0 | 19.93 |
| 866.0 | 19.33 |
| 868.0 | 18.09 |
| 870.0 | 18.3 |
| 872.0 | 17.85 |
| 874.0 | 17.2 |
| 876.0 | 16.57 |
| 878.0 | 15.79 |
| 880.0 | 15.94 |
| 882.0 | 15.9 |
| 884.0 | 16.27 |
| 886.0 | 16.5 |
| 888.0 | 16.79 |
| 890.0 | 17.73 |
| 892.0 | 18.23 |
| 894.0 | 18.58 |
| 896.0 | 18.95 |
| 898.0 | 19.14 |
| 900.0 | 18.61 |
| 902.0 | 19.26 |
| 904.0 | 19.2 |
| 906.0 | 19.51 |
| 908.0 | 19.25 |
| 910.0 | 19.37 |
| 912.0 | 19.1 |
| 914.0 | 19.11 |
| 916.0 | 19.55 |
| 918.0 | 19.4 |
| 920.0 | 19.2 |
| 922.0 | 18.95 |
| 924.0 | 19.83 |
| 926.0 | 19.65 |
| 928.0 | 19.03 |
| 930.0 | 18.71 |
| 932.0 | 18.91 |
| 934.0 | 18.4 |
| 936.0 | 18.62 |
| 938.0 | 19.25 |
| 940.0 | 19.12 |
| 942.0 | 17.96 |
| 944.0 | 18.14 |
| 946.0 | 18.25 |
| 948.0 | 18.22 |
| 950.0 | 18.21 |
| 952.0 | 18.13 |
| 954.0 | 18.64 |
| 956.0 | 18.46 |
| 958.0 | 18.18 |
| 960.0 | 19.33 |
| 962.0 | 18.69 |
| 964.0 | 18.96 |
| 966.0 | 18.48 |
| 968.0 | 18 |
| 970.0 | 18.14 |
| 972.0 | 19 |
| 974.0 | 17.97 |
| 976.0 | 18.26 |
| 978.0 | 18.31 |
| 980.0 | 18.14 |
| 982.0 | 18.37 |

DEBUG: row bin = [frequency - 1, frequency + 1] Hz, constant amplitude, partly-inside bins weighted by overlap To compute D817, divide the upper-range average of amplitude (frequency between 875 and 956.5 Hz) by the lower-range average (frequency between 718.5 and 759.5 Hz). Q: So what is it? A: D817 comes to 0.8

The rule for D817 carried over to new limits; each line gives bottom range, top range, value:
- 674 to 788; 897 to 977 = 0.84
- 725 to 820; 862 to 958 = 0.85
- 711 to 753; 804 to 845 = 0.92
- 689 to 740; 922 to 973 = 0.81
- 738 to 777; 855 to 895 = 0.84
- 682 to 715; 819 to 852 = 0.88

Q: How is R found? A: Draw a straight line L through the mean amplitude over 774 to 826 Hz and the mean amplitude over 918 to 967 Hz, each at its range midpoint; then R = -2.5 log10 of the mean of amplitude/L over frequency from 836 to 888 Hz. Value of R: 0.08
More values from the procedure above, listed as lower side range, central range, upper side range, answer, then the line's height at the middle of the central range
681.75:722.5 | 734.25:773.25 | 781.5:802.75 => 0.07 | 23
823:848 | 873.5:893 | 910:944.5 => 0.19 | 19.8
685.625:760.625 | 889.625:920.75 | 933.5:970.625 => 0.02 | 19.4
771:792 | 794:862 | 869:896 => -0.07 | 19.5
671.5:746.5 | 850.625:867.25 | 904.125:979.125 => 0.01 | 20.3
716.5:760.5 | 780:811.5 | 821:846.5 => -0.04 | 21.3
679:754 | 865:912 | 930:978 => 0.10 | 19.7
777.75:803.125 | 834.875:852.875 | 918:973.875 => 0.02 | 21.2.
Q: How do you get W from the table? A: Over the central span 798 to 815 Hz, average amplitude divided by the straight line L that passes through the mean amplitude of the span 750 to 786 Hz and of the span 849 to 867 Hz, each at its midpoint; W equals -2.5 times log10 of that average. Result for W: -0.04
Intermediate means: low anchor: 21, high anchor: 20.1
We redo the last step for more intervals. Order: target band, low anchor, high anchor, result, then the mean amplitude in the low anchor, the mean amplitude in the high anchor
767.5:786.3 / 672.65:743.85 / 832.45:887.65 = 0.03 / 23.1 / 19.1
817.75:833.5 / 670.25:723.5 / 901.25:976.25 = 0.01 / 23.4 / 18.8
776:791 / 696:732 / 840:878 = -0.03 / 23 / 19.5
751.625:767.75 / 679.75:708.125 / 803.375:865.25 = 0.05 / 23.6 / 20.6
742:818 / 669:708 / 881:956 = 0.01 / 23.7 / 18.6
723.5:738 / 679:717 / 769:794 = 0.01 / 23.5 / 21.6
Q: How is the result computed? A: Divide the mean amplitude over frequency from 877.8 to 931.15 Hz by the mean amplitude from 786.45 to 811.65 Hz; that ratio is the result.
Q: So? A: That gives 0.83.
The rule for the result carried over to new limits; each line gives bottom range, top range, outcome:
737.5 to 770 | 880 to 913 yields 0.84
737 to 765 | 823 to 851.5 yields 0.95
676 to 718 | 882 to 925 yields 0.79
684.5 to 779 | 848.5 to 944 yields 0.84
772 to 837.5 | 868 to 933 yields 0.86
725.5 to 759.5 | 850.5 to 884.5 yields 0.83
